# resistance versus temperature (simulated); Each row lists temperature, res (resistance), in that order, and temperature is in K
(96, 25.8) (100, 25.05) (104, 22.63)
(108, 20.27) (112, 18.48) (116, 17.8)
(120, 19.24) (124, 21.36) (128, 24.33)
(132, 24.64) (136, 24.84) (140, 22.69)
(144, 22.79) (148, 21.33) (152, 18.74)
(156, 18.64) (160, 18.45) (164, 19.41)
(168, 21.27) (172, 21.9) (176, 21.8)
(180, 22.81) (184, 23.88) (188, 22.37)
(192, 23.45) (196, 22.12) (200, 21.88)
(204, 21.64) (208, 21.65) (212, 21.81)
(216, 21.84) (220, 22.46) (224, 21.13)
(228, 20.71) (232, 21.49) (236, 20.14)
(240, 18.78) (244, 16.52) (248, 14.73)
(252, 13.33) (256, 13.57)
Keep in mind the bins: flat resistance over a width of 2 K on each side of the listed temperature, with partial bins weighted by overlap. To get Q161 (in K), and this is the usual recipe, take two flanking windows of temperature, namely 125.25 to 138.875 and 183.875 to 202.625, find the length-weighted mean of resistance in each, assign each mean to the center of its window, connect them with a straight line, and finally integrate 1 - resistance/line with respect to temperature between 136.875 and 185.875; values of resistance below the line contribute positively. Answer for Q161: 4.7 K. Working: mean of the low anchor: 24.3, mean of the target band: 21.2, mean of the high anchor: 22.6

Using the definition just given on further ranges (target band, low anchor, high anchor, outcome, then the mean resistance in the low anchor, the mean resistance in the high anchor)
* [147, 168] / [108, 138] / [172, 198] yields 2.6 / 21.4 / 22.7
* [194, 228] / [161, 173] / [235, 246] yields -4.5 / 20.6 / 18.3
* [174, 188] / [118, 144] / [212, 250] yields -0.9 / 22.8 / 19.9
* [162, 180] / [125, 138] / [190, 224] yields 1.4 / 24.4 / 22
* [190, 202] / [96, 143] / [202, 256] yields -1.3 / 22.1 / 19.5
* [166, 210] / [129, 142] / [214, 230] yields 0.5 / 24.1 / 21.5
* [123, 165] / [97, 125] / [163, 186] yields -0.4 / 20.8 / 22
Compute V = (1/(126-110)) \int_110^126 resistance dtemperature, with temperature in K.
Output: 19.2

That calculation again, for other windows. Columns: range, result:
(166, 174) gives 21.6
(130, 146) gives 23.7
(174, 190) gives 22.7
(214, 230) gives 21.5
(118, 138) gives 22.9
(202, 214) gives 21.7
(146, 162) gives 19.3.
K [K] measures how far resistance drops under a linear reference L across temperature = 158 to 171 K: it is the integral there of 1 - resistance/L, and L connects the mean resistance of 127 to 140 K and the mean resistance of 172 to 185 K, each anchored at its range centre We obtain 1.83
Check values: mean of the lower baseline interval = 24.3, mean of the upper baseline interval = 22.6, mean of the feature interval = 19.9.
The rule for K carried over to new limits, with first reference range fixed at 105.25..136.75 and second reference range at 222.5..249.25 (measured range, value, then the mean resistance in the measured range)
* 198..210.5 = -1.3 K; 21.7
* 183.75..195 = -1.7 K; 23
